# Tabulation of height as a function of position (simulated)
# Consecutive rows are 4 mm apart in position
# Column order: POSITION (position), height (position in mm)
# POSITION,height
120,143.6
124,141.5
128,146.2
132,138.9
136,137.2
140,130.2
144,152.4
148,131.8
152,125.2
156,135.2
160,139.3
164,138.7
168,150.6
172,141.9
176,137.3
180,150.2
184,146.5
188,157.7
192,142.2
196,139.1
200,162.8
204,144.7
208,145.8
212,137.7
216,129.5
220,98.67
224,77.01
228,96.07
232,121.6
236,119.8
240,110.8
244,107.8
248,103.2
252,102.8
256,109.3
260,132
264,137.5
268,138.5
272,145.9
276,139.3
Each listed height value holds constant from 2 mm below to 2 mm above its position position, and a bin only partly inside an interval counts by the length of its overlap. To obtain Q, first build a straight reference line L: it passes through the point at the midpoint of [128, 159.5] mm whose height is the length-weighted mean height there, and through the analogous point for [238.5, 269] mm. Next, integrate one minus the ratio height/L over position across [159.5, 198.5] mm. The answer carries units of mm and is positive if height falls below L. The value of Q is -4.3 mm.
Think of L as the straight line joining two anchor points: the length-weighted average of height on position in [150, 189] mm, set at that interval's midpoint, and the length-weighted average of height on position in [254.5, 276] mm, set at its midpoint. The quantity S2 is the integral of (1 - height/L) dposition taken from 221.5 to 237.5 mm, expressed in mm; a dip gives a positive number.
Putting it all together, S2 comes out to 4.0 mm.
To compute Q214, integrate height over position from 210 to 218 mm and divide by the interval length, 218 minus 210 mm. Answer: 134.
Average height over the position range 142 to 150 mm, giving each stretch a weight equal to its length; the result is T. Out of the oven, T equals 142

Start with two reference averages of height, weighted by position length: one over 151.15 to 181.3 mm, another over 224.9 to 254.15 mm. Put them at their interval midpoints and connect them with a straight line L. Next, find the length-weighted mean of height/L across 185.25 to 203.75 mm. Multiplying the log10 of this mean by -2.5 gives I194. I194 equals -0.17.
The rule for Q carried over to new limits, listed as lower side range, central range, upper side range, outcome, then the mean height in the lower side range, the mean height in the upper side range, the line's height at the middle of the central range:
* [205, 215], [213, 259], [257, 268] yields 9.7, 141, 133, 137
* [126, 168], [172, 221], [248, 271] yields -3.8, 138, 123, 132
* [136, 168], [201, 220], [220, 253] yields -3.6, 137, 105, 115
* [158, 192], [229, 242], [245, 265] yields 0.7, 145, 115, 123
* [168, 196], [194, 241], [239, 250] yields 0.1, 146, 107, 124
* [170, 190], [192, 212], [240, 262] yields -1.6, 147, 111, 136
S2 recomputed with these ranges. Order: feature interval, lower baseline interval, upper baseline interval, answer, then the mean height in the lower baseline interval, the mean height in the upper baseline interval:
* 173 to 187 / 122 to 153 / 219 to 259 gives -2.3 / 138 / 106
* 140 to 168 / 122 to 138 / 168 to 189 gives 1.2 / 141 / 147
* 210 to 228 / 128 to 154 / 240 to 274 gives 2.5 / 137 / 121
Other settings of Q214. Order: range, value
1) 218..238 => 103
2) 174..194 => 147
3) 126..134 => 143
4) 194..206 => 149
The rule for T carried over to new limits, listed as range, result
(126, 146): 141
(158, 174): 143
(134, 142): 134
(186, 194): 150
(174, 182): 144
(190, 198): 141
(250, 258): 106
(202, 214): 143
